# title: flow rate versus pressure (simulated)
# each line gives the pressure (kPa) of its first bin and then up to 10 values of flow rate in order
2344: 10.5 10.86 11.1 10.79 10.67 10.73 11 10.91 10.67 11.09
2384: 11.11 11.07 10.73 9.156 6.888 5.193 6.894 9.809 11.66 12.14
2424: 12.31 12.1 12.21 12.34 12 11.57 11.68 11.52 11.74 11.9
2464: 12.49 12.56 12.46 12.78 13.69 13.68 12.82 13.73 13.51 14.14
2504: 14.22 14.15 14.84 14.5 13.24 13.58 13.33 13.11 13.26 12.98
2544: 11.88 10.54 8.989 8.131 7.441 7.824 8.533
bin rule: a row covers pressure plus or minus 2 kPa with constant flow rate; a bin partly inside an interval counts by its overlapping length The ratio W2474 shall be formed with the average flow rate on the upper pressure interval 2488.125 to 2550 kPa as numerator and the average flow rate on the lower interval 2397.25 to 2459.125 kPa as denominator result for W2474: 1.25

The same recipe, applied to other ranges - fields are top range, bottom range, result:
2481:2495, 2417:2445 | 1.11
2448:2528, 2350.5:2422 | 1.31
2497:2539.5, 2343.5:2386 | 1.27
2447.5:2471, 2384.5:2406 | 1.37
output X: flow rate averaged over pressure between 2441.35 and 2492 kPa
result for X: 12.5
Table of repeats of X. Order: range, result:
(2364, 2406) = 9.83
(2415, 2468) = 12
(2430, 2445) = 12.1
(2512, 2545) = 13.4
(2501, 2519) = 14.3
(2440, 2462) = 11.7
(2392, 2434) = 9.88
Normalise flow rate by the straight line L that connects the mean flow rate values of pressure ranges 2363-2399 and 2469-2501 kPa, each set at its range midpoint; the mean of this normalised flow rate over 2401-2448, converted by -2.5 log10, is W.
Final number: 0.10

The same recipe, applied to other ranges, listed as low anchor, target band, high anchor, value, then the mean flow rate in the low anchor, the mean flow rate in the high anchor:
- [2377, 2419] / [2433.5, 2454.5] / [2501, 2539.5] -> -0.072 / 9.46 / 13.8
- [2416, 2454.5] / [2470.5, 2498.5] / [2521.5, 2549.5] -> -0.079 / 12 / 12.7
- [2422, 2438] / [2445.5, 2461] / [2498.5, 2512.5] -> 0.104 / 12.2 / 14.3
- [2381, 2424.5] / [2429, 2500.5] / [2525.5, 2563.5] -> -0.221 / 9.67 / 11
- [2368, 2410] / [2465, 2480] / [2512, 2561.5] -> -0.175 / 9.45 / 11.9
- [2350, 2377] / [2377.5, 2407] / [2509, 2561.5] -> 0.191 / 10.8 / 12.1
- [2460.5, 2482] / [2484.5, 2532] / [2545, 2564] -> -0.249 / 12.7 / 8.84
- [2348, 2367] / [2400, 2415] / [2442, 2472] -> 0.451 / 10.8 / 12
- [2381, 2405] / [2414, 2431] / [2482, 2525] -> -0.151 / 9.27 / 13.9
